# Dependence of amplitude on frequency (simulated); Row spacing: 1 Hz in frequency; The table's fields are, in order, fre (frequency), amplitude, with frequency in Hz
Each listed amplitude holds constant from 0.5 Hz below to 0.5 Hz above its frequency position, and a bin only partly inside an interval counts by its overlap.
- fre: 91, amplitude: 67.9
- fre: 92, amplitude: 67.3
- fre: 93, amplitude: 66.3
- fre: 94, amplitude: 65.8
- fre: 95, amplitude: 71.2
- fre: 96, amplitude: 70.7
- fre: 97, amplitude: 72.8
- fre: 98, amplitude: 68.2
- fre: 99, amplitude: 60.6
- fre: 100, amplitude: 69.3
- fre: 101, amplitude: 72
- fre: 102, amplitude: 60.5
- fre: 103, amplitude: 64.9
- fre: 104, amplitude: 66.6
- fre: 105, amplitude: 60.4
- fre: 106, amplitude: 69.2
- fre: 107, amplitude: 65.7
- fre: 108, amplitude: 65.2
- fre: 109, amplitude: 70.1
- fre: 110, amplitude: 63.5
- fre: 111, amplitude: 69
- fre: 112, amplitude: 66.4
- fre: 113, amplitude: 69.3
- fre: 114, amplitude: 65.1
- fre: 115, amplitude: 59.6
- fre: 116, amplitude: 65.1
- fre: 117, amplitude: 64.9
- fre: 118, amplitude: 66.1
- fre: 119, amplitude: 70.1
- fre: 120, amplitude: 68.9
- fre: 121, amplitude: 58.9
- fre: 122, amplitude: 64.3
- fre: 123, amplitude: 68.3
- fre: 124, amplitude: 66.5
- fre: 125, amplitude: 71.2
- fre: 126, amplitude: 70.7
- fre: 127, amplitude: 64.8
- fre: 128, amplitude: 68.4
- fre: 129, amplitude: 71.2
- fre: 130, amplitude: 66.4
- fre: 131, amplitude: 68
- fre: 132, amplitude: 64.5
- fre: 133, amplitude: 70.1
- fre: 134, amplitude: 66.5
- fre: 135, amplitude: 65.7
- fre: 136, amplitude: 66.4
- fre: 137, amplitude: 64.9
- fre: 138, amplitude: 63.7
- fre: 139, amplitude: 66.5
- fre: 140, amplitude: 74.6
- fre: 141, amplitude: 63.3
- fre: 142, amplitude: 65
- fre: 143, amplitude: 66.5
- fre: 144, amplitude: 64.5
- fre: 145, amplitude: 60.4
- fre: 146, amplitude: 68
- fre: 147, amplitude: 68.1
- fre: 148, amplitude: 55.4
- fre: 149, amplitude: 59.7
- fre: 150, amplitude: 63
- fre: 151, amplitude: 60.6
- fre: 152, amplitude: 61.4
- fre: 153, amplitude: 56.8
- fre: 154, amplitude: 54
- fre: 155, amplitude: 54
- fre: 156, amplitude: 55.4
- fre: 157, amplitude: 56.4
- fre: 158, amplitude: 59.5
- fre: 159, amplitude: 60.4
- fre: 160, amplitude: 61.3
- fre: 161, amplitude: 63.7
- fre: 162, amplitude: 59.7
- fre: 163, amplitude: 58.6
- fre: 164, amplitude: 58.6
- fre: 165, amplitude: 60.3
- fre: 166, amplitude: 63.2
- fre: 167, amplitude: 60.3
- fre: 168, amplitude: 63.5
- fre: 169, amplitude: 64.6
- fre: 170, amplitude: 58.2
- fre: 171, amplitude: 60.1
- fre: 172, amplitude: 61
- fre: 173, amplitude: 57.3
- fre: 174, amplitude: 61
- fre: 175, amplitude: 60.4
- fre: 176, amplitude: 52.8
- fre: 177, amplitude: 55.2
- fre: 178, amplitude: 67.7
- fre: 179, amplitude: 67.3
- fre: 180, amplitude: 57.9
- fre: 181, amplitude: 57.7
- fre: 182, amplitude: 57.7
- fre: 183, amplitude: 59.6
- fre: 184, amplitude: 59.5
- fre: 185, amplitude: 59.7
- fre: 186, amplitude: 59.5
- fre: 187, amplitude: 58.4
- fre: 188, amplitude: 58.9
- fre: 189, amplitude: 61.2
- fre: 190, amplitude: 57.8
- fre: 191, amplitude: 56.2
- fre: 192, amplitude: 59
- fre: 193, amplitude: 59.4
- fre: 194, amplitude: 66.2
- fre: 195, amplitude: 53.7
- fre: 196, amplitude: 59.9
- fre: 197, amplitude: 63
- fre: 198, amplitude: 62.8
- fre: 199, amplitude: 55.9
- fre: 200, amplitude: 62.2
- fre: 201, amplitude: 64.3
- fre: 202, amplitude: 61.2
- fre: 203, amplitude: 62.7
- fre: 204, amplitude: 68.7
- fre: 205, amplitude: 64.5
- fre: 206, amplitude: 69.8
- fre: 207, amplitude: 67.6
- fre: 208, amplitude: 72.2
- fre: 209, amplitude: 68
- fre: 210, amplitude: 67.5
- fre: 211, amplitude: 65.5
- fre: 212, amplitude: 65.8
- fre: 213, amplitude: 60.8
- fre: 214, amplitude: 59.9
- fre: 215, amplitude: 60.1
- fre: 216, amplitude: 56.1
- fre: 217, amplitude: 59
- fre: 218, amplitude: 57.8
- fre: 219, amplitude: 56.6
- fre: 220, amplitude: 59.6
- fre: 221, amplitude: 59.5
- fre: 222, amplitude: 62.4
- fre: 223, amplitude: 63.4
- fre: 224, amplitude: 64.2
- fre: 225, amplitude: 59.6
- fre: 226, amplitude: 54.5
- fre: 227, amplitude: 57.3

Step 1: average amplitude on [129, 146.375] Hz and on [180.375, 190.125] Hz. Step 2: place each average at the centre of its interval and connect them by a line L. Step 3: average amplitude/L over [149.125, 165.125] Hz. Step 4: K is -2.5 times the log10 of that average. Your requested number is 0.08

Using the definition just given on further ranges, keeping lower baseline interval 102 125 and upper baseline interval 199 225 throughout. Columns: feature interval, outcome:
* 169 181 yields 0.07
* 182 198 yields 0.07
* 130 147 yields -0.02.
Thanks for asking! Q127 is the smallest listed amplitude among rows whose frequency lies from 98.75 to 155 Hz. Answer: 54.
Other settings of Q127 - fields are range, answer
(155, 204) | 52.8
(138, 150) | 55.4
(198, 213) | 55.9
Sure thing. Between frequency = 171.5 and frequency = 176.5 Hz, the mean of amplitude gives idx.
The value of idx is 58.5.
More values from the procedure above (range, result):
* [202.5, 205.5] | 65.3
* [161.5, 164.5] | 59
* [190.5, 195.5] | 58.9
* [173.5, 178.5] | 59.4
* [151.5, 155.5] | 56.5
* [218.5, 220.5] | 58.1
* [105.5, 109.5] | 67.5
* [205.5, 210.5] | 69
